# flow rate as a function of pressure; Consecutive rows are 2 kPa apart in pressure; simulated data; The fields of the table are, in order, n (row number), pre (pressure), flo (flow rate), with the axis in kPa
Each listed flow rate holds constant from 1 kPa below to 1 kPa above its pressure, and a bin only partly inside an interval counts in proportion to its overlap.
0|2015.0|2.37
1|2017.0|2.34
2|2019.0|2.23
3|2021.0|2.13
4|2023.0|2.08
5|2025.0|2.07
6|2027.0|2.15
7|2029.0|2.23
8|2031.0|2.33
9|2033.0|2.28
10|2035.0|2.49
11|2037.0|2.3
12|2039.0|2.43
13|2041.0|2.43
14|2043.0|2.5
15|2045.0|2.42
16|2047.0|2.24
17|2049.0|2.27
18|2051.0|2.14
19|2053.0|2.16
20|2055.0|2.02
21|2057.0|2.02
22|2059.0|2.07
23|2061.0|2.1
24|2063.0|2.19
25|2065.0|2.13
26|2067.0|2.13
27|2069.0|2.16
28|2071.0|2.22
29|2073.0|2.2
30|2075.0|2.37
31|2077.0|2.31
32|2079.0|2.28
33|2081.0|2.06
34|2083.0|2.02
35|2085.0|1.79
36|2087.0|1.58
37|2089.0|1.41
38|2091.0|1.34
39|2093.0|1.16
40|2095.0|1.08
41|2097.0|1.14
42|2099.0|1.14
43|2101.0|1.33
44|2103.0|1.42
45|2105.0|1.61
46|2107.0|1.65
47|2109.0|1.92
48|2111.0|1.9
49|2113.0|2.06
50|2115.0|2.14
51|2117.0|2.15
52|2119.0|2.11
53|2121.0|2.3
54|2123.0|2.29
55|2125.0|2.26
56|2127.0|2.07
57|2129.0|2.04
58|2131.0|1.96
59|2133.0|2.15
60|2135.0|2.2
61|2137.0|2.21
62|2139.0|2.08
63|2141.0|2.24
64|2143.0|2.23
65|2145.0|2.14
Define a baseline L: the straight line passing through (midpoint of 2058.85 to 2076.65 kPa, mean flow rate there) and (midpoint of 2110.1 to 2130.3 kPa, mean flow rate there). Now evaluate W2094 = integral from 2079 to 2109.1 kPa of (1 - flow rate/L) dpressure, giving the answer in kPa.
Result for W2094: 8.9 kPa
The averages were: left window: 2.18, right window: 2.13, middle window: 1.52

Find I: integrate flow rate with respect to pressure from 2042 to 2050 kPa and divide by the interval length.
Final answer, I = 2.36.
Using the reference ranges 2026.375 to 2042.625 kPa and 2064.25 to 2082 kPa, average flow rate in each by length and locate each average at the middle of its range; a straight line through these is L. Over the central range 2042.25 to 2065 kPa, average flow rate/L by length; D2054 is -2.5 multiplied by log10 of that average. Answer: 0.04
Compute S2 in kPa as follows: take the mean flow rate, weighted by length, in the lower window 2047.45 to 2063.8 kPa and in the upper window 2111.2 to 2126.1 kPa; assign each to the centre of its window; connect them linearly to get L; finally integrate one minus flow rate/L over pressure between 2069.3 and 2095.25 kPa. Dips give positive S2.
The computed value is 3.4 kPa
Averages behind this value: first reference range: 2.12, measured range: 1.86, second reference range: 2.17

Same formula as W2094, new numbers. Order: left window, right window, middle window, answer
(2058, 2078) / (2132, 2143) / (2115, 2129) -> 0.0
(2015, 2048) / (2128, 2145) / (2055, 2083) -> 1.0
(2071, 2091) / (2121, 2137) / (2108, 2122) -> 0.1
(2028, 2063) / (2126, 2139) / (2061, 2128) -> 9.0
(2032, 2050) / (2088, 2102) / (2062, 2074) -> -2.5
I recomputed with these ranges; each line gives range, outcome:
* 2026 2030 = 2.19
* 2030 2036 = 2.37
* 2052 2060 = 2.07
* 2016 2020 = 2.29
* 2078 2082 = 2.17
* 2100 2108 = 1.5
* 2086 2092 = 1.44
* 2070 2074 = 2.21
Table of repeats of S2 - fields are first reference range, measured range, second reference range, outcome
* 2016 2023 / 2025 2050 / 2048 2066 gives -1.8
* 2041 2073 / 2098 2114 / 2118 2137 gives 4.0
